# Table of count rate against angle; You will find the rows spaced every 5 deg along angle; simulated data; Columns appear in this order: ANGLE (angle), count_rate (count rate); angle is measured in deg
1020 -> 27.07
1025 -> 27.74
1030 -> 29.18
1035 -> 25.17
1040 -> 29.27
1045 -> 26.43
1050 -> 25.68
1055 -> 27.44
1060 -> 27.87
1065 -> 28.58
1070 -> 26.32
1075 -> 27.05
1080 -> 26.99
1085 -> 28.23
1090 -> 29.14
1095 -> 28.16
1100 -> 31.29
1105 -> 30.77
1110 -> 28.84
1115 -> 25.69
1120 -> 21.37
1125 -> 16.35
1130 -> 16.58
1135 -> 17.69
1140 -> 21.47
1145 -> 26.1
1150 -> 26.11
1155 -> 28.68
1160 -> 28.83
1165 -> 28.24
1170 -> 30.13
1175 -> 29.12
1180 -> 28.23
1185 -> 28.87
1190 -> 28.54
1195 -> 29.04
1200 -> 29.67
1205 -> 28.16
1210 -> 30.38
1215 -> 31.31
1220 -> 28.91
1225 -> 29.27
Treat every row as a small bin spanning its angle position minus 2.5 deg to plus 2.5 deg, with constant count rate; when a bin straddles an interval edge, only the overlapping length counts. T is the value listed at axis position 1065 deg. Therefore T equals 28.58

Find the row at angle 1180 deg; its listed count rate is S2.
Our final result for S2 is 28.23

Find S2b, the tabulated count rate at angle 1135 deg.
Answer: 17.69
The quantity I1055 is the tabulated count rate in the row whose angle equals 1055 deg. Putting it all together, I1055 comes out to 27.44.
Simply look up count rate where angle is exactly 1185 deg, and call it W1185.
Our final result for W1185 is 28.87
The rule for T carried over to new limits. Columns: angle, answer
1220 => 28.91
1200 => 29.67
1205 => 28.16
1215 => 31.31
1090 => 29.14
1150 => 26.11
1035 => 25.17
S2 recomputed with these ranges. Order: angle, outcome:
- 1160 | 28.83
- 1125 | 16.35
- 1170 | 30.13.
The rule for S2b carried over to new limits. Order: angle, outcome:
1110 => 28.84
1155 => 28.68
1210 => 30.38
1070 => 26.32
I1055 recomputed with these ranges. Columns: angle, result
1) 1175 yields 29.12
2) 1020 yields 27.07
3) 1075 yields 27.05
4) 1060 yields 27.87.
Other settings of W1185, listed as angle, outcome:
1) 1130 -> 16.58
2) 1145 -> 26.1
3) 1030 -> 29.18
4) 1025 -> 27.74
